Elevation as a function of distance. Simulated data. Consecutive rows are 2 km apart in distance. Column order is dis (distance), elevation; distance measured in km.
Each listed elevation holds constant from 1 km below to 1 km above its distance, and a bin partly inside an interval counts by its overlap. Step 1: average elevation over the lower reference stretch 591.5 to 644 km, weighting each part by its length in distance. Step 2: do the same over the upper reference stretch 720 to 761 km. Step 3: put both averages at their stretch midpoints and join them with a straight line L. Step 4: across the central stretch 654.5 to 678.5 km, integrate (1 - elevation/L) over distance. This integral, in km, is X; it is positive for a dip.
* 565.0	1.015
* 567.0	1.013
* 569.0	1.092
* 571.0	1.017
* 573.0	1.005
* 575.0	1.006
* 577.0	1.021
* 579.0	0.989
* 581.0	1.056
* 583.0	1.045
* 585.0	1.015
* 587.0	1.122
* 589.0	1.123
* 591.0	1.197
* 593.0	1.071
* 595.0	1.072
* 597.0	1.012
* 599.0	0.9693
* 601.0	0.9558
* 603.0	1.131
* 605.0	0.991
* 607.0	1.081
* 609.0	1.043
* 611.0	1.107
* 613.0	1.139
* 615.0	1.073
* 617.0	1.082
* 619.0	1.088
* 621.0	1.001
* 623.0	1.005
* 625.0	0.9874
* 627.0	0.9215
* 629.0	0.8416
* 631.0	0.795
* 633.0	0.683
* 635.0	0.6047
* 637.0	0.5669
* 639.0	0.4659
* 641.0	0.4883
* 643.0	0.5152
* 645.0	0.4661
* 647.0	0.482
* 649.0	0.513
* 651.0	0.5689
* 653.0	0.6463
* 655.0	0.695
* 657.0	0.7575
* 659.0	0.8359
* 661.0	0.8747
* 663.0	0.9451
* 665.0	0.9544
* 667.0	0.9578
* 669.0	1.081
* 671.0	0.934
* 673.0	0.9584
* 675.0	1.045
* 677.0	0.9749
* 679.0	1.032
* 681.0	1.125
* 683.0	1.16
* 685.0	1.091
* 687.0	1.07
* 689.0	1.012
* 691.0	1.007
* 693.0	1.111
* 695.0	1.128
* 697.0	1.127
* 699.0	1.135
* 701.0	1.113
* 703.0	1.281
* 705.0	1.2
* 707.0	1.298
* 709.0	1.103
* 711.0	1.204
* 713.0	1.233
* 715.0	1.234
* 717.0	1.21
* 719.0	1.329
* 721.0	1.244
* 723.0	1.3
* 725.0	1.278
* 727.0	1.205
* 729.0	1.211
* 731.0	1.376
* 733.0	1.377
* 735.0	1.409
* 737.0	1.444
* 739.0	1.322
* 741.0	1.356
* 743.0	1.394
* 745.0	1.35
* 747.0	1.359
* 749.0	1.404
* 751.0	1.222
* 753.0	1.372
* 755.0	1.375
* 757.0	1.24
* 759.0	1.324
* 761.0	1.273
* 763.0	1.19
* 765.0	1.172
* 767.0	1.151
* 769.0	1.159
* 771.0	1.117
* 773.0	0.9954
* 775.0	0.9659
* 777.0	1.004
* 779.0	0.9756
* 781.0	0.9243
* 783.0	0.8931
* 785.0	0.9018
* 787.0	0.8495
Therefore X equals 3.4 km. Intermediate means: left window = 0.914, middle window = 0.925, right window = 1.33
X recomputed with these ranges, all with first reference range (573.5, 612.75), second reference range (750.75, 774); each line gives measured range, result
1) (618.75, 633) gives 2.1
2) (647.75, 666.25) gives 6.0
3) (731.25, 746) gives -2.3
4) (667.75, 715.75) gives 1.7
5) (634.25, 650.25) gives 8.6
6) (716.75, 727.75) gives -0.8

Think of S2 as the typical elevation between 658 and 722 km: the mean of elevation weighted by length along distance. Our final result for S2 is 1.09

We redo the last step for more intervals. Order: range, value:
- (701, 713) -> 1.21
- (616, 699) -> 0.871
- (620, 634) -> 0.891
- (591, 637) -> 0.98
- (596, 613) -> 1.04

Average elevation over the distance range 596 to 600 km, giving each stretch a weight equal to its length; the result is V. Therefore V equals 0.991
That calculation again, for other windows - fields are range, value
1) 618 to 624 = 1.03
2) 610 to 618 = 1.1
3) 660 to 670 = 0.963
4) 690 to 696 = 1.08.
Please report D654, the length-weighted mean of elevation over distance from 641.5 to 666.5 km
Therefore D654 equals 0.689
